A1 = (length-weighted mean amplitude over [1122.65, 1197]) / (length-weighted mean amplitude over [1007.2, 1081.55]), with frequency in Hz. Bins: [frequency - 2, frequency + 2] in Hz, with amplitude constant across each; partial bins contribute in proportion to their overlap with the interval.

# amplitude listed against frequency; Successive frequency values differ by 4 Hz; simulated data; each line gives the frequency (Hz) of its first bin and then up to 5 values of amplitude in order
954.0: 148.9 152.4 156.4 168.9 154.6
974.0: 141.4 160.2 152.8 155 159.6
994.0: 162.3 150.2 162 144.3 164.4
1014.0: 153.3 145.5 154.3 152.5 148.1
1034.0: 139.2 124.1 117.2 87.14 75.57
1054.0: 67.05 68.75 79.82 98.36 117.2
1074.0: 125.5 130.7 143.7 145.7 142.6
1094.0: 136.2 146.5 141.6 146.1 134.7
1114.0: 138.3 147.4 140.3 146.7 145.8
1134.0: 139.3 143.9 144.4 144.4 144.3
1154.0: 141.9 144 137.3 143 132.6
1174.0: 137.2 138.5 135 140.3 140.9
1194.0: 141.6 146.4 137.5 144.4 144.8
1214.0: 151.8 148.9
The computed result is 1.2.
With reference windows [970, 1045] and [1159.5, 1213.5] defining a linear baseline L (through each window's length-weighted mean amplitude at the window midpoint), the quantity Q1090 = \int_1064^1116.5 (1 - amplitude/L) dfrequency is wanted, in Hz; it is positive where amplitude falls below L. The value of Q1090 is 3.7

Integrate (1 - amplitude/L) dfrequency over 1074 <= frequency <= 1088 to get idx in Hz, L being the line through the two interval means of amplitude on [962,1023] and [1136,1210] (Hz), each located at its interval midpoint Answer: 1.0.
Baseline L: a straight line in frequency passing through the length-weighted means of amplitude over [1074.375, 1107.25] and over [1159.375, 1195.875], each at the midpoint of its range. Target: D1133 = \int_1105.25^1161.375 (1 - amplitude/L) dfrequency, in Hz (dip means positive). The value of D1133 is -1.2 Hz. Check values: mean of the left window 141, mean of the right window 139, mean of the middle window 143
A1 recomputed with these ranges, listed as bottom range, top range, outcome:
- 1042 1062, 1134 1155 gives 1.81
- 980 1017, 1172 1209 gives 0.90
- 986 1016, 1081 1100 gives 0.91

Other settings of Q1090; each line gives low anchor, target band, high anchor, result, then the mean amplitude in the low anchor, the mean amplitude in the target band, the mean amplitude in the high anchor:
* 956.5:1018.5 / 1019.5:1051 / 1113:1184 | 5.16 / 155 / 127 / 141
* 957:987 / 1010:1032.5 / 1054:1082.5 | -3.91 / 155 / 152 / 104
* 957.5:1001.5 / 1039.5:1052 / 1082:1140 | 4.59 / 156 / 94.5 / 143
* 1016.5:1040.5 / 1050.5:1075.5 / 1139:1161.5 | 9.12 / 143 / 91.1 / 143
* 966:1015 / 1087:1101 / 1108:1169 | 0.40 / 156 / 142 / 142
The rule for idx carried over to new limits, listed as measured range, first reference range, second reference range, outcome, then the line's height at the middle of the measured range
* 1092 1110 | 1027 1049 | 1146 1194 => -1.5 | 131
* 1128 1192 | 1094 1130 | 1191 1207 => 0.7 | 142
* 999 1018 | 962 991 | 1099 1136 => -0.2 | 153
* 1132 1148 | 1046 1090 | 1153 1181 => -1.6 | 130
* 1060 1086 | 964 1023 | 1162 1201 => 5.3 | 149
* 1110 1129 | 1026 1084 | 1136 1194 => -2.1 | 128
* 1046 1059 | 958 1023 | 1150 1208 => 6.7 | 150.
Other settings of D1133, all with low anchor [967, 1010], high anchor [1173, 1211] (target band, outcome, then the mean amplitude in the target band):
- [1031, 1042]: 1.53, 131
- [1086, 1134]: 1.33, 142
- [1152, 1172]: 0.42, 140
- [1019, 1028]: 0.00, 153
